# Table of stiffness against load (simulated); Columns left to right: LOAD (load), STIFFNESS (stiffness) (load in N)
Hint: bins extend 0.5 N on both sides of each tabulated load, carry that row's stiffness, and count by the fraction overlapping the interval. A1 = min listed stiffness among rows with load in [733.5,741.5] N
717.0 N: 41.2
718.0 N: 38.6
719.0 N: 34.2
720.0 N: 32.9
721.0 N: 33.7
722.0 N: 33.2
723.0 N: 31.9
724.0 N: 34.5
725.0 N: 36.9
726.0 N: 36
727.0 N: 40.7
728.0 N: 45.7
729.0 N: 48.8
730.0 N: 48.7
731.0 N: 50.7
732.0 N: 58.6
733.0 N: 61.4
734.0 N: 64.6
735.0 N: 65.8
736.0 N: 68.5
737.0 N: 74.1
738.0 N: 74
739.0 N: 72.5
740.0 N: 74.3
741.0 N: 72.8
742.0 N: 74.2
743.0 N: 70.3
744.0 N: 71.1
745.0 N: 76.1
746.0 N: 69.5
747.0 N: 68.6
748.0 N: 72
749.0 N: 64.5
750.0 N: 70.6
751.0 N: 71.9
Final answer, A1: 64.6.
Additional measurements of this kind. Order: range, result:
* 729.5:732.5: 48.7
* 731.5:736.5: 58.6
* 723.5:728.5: 34.5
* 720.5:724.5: 31.9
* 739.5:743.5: 70.3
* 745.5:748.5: 68.6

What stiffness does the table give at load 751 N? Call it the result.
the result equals 71.9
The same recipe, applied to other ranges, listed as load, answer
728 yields 45.7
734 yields 64.6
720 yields 32.9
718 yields 38.6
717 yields 41.2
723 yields 31.9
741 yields 72.8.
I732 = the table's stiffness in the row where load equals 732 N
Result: 58.6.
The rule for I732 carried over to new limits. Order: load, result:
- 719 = 34.2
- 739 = 72.5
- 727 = 40.7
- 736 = 68.5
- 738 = 74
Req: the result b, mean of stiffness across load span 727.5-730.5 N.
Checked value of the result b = 47.7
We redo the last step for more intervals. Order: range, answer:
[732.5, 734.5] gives 63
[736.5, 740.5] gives 73.7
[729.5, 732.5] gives 52.7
